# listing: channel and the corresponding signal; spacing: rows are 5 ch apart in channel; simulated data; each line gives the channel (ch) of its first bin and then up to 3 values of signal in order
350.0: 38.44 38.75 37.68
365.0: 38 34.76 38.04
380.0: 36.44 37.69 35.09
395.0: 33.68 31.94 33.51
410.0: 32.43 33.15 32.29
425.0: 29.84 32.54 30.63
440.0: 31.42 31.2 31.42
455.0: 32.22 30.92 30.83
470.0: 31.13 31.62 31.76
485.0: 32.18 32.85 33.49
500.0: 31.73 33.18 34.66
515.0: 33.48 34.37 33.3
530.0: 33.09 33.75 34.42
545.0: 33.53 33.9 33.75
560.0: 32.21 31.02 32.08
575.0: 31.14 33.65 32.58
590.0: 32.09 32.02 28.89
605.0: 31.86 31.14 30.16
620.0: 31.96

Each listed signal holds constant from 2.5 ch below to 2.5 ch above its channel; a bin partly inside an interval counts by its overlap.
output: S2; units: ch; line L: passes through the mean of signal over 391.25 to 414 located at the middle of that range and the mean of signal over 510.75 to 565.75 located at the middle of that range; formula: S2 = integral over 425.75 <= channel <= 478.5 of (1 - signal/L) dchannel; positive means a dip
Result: 2.9 ch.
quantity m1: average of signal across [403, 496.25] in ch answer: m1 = 31.8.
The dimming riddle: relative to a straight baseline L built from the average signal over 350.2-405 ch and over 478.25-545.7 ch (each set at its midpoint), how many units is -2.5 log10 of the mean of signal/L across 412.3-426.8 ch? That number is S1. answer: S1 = 0.11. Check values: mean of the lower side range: 36.2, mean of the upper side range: 33.3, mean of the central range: 31.9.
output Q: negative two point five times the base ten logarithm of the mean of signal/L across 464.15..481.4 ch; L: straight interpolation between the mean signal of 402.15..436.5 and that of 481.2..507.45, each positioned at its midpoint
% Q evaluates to 0.04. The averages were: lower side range 32.1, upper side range 32.6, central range 31.4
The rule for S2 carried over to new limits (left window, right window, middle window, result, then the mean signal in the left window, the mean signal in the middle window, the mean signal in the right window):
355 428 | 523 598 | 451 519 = 2.7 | 34.7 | 32.3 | 32.8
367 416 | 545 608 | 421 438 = 1.5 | 34.8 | 31.1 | 32.1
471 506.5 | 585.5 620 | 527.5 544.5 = -1.0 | 32.3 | 33.7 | 31.2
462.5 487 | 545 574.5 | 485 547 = -2.7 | 31.5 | 33.4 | 32.6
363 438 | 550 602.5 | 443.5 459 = 0.8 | 34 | 31.6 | 32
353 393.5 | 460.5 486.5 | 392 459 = 4.0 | 37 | 32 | 31.4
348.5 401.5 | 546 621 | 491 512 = 0.3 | 36.5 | 33.2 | 31.9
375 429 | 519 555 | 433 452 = 1.5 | 33.8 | 31.2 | 33.7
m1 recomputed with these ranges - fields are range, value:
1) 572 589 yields 32.4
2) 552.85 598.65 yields 32.2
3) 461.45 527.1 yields 32.6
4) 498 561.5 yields 33.5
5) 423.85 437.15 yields 31.1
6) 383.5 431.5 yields 33.1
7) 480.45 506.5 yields 32.6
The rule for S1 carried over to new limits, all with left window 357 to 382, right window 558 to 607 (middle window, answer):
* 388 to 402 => 0.09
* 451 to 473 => 0.11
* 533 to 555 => -0.04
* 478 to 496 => 0.05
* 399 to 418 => 0.10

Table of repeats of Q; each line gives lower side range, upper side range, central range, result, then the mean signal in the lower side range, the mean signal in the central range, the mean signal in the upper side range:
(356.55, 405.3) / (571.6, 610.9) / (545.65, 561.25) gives -0.03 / 35.8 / 33.4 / 31.7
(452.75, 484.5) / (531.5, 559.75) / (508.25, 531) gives -0.03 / 31.5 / 33.8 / 33.7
